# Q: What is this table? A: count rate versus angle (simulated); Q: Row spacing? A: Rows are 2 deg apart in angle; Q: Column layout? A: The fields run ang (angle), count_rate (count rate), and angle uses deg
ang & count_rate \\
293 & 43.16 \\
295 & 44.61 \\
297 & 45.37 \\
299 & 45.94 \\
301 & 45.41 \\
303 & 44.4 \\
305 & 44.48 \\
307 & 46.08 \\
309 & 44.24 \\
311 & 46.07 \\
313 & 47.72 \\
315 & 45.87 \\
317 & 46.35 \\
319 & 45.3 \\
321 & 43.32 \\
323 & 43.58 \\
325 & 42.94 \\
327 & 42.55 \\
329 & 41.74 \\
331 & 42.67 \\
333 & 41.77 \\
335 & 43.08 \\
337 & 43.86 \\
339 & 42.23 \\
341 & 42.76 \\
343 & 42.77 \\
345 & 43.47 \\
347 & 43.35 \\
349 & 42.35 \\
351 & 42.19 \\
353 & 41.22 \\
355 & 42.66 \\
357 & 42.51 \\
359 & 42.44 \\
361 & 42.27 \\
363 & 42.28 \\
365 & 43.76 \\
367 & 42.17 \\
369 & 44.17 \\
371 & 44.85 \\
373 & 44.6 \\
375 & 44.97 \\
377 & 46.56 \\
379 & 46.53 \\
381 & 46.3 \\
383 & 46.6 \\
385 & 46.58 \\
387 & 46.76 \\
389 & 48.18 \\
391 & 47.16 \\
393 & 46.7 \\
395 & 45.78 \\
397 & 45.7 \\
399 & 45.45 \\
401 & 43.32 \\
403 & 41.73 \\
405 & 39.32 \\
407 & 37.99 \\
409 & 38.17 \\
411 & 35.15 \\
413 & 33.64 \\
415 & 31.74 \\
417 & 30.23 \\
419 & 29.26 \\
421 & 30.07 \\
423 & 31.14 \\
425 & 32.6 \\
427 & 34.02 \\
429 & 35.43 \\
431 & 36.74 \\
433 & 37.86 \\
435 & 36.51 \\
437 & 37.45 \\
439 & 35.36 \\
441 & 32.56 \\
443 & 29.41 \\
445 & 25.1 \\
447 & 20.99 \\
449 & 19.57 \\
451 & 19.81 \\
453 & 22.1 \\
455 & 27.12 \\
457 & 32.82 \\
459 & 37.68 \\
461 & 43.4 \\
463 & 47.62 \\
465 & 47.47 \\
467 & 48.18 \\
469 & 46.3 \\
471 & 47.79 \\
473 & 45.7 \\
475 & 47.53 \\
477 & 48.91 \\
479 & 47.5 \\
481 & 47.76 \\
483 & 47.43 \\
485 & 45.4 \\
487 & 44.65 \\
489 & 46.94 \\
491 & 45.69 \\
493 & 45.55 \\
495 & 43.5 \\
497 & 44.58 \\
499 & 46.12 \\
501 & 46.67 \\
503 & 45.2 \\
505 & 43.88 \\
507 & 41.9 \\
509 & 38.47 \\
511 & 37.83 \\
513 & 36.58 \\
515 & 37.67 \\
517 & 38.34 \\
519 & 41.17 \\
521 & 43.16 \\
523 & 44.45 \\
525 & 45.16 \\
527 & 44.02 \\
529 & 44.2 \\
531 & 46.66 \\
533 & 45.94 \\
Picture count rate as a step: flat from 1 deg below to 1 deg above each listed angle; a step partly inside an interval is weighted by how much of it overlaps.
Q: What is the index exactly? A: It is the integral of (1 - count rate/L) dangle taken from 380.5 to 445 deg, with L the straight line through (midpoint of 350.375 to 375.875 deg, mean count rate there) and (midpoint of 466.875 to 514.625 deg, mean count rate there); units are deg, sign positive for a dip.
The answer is 8.0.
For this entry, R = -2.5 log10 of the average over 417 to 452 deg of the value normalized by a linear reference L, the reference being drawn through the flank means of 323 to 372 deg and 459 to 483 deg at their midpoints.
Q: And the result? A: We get 0.42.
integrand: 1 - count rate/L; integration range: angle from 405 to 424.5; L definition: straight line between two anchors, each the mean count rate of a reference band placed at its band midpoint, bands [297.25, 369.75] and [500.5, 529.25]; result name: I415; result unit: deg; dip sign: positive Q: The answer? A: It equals 4.3 deg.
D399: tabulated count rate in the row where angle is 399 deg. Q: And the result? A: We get 45.45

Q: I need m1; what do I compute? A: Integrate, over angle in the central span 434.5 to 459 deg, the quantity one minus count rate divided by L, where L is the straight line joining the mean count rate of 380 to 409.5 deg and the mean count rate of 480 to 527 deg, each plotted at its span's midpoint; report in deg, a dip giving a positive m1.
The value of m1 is 8.7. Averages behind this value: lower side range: 44.5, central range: 28.4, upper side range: 43.4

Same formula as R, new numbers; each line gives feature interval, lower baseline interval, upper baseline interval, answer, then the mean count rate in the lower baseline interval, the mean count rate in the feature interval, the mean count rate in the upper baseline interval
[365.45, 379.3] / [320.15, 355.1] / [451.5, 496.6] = -0.046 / 42.7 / 44.7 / 43.3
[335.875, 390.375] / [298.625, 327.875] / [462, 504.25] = 0.033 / 44.9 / 44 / 46.5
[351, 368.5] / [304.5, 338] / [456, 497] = 0.051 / 44.2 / 42.5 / 45.4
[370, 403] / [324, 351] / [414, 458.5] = -0.245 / 42.7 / 45.9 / 30.4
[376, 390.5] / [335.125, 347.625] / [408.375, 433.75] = -0.226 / 43.1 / 46.8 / 33.4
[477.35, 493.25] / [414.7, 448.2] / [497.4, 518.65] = -0.203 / 32.1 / 46.5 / 41.4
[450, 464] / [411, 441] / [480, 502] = 0.203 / 33.7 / 32.9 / 45.8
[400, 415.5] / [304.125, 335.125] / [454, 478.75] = 0.160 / 44.3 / 37.8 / 43.5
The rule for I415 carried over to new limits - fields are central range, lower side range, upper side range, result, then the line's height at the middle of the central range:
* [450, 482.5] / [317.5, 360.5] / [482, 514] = 1.8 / 43.6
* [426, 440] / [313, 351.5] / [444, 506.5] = 1.8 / 41.7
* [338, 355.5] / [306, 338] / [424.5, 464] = -0.3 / 41.8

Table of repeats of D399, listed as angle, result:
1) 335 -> 43.08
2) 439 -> 35.36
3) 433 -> 37.86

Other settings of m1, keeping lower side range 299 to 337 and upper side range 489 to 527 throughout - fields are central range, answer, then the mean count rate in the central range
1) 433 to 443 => 1.9 deg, 35.1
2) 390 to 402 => -0.6 deg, 45.7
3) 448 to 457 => 4.1 deg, 23.3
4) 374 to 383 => -0.5 deg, 46.1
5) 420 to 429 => 2.3 deg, 32.3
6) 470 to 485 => -1.5 deg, 47.4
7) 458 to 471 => -0.7 deg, 45.3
